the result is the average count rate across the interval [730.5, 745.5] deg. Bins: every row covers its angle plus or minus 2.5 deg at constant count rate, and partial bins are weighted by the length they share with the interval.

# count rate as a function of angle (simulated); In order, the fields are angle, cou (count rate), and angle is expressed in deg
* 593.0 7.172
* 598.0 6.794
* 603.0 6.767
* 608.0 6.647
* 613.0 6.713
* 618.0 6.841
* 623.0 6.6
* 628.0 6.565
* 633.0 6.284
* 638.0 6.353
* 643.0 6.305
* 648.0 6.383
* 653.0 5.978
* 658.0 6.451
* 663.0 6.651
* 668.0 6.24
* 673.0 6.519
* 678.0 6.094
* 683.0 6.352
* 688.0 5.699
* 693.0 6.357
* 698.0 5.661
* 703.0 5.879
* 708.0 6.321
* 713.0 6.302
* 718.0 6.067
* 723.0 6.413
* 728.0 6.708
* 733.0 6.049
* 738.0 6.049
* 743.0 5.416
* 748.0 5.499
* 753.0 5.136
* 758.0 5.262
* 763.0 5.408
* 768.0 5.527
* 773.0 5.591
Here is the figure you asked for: 5.84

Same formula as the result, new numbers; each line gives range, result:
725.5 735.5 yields 6.38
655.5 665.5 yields 6.55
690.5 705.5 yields 5.97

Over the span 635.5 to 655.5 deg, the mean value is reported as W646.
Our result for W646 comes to 6.25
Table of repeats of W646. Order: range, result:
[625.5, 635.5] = 6.42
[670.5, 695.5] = 6.2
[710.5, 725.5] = 6.26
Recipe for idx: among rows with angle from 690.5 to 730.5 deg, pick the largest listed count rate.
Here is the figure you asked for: 6.708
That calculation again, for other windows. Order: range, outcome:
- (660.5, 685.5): 6.651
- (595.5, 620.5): 6.841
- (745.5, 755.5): 5.499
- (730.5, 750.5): 6.049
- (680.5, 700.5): 6.357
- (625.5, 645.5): 6.565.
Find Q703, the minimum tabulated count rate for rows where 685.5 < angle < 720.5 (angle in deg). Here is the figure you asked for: 5.661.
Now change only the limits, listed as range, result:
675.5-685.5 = 6.094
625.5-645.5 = 6.284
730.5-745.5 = 5.416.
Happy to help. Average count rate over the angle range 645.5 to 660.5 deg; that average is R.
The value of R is 6.27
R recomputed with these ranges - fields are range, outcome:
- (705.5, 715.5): 6.31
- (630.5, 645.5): 6.31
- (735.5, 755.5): 5.53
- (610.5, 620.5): 6.78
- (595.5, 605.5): 6.78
